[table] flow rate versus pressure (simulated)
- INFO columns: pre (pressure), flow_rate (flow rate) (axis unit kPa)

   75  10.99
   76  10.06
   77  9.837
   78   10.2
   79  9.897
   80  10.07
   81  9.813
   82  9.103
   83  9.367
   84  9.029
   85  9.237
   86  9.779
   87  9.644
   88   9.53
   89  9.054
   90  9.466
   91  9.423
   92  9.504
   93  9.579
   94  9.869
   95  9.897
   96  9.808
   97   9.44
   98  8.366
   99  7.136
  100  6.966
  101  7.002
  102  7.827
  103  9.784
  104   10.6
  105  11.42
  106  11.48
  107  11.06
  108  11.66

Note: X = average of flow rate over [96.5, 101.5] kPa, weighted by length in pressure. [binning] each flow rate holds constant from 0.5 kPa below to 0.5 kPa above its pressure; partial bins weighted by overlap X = 7.78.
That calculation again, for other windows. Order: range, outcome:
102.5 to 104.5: 10.2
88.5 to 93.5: 9.41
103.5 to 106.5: 11.2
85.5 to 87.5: 9.71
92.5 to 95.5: 9.78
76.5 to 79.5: 9.98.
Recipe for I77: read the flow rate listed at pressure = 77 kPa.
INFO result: 9.837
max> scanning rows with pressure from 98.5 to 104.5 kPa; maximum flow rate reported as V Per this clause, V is 10.6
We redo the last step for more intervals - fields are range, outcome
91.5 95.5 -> 9.897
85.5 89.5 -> 9.779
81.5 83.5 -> 9.367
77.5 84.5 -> 10.2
